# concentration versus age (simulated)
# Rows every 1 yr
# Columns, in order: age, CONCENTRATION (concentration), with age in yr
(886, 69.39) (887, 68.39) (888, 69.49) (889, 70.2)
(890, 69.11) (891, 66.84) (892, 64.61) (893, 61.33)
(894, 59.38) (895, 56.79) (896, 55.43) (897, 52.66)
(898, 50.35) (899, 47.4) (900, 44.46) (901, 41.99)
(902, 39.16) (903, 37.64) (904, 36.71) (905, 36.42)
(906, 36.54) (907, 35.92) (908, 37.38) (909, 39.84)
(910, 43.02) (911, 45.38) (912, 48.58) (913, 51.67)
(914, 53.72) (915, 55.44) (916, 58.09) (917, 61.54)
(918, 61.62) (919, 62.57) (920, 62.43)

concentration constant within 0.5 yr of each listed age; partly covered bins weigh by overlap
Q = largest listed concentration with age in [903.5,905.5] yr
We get 36.71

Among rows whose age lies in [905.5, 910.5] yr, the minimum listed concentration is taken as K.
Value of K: 35.92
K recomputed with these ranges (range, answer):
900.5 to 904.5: 36.71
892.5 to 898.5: 50.35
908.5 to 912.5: 39.84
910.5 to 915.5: 45.38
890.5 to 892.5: 64.61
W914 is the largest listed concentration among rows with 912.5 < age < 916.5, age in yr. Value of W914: 58.09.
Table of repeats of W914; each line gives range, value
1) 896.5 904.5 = 52.66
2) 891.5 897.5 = 64.61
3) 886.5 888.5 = 69.49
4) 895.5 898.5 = 55.43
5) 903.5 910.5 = 43.02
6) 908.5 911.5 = 45.38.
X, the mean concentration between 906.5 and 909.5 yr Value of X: 37.7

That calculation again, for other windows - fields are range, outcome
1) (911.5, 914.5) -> 51.3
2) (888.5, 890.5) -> 69.7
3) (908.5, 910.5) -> 41.4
